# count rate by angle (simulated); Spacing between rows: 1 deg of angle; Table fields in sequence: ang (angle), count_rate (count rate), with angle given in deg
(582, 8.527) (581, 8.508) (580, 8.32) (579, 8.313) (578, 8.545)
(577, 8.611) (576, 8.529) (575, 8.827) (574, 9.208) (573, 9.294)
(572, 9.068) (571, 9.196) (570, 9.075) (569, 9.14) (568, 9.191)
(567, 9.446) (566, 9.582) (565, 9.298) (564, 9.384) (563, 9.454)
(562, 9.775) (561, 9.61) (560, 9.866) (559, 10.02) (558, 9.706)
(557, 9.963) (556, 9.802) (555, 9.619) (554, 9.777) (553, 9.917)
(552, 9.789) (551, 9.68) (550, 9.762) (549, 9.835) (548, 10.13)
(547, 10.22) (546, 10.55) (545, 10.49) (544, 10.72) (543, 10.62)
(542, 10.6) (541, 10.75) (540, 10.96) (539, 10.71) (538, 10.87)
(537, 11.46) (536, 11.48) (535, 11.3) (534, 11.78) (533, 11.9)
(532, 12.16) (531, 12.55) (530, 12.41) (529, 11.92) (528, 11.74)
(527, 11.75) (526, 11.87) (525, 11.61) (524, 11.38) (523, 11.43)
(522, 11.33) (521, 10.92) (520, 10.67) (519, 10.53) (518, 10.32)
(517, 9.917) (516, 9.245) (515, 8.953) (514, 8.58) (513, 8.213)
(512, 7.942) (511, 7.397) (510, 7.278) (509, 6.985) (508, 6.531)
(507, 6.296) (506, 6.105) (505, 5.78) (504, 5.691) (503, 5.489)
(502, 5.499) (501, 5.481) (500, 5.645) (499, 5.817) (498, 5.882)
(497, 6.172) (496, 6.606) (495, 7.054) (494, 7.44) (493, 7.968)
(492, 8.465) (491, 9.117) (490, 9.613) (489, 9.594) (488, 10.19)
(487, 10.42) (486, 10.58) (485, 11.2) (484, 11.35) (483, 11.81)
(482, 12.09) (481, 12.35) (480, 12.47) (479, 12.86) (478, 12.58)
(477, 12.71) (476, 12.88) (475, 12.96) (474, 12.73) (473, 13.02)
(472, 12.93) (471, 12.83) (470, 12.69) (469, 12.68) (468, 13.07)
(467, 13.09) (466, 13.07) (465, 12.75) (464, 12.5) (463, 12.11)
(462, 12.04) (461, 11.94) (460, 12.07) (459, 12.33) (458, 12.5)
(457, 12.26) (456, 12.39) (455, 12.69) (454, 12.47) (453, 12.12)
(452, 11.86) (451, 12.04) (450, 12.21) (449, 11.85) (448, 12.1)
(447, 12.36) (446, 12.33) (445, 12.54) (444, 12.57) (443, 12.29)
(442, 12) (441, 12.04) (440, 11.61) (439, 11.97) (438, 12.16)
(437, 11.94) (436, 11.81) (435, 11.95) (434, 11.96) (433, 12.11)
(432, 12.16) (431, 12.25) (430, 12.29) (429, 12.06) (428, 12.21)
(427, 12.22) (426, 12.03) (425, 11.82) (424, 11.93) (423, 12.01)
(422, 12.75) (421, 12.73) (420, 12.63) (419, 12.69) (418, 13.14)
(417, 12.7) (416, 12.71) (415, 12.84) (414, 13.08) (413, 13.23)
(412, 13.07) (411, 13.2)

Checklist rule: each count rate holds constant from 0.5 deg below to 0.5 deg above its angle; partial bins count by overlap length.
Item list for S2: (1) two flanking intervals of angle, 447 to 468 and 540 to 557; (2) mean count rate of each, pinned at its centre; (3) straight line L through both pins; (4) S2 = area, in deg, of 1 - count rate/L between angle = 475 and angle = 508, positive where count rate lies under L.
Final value 7.7 deg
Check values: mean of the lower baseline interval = 12.3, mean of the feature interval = 8.88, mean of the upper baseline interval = 10.2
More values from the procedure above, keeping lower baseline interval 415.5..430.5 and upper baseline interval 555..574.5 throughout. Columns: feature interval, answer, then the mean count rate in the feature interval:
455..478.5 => -2.3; 12.6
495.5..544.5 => 4.7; 9.33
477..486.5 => -0.7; 12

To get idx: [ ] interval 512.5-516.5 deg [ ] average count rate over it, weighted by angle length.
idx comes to 8.75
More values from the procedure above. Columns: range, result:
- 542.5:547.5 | 10.5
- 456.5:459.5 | 12.4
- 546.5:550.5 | 9.99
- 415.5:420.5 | 12.8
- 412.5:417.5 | 12.9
